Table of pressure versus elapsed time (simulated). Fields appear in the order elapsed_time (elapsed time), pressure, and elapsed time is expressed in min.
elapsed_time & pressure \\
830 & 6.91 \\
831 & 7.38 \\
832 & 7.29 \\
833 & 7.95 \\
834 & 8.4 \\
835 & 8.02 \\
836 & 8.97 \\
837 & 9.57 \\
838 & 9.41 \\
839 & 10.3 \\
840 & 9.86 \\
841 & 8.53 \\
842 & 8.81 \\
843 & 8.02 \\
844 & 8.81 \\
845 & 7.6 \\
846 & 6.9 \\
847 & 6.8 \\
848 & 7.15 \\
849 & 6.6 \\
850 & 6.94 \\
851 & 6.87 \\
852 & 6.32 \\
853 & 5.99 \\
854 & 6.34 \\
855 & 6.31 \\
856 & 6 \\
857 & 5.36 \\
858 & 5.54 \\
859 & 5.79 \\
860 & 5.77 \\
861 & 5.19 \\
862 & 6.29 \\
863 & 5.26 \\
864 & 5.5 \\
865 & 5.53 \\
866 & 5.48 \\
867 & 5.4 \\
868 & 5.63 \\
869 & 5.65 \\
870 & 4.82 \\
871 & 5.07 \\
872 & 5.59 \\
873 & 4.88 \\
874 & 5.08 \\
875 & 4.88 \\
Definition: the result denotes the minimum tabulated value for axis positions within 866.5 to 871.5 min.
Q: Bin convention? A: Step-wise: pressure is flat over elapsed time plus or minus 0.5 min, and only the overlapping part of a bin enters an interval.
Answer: 4.82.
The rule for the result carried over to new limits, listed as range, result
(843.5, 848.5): 6.8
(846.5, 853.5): 5.99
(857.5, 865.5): 5.19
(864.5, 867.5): 5.4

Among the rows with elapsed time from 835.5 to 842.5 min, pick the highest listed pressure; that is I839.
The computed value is 10.3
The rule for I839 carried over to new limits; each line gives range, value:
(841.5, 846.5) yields 8.81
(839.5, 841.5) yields 9.86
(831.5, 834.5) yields 8.4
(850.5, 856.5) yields 6.87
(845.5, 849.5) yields 7.15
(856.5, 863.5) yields 6.29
